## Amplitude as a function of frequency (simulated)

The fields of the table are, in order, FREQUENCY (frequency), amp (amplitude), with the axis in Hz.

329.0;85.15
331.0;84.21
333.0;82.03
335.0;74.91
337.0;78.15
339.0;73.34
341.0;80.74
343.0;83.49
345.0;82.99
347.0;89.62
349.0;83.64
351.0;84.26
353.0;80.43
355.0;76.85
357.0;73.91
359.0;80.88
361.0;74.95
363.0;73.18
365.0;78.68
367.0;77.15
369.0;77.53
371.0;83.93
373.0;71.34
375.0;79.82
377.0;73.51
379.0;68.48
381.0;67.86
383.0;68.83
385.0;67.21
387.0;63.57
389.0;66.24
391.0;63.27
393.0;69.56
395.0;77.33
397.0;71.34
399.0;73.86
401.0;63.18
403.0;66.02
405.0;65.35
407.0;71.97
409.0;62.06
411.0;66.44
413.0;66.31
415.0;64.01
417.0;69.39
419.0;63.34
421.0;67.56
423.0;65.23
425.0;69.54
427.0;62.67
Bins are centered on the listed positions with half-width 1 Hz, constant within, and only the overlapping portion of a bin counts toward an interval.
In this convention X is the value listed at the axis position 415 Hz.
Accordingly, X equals 64.01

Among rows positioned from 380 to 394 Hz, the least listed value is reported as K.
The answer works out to 63.27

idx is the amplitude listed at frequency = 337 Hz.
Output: 78.15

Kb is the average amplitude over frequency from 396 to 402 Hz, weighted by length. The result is 69.5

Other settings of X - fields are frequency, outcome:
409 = 62.06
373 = 71.34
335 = 74.91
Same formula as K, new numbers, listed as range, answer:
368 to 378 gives 71.34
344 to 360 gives 73.91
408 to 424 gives 62.06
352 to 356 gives 76.85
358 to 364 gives 73.18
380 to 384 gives 67.86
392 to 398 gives 69.56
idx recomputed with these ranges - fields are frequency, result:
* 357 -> 73.91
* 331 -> 84.21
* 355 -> 76.85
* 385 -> 67.21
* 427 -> 62.67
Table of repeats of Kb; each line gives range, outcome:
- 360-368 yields 76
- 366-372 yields 79.5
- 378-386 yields 68.1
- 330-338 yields 79.8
